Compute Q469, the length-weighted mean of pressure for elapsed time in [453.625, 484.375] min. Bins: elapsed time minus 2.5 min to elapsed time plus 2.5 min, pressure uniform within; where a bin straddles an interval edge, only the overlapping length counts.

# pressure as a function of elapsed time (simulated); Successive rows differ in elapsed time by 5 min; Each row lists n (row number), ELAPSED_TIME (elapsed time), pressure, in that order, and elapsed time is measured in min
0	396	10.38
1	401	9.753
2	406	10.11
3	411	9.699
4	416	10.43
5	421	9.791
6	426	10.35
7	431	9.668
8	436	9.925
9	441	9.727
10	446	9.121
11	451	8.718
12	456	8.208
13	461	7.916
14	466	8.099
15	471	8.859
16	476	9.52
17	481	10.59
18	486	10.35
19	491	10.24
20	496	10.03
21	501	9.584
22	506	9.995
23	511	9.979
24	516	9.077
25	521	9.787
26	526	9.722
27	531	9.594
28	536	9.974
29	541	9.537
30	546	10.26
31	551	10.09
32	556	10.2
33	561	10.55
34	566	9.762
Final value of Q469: 8.91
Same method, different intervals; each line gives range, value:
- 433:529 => 9.45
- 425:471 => 9.03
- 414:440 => 10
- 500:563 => 9.87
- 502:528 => 9.7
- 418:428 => 10.1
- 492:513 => 9.92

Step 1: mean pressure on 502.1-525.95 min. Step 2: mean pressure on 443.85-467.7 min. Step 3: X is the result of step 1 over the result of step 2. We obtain 1.15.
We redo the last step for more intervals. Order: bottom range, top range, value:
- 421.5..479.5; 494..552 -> 1.07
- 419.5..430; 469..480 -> 0.94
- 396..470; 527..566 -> 1.06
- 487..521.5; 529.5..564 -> 1.02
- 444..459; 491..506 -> 1.15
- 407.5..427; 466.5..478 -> 0.89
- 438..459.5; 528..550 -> 1.11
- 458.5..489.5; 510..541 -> 1.04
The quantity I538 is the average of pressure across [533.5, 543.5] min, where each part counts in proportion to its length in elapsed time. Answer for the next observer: 9.76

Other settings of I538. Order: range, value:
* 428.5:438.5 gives 9.8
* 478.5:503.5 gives 10.2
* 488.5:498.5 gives 10.1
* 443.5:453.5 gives 8.92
